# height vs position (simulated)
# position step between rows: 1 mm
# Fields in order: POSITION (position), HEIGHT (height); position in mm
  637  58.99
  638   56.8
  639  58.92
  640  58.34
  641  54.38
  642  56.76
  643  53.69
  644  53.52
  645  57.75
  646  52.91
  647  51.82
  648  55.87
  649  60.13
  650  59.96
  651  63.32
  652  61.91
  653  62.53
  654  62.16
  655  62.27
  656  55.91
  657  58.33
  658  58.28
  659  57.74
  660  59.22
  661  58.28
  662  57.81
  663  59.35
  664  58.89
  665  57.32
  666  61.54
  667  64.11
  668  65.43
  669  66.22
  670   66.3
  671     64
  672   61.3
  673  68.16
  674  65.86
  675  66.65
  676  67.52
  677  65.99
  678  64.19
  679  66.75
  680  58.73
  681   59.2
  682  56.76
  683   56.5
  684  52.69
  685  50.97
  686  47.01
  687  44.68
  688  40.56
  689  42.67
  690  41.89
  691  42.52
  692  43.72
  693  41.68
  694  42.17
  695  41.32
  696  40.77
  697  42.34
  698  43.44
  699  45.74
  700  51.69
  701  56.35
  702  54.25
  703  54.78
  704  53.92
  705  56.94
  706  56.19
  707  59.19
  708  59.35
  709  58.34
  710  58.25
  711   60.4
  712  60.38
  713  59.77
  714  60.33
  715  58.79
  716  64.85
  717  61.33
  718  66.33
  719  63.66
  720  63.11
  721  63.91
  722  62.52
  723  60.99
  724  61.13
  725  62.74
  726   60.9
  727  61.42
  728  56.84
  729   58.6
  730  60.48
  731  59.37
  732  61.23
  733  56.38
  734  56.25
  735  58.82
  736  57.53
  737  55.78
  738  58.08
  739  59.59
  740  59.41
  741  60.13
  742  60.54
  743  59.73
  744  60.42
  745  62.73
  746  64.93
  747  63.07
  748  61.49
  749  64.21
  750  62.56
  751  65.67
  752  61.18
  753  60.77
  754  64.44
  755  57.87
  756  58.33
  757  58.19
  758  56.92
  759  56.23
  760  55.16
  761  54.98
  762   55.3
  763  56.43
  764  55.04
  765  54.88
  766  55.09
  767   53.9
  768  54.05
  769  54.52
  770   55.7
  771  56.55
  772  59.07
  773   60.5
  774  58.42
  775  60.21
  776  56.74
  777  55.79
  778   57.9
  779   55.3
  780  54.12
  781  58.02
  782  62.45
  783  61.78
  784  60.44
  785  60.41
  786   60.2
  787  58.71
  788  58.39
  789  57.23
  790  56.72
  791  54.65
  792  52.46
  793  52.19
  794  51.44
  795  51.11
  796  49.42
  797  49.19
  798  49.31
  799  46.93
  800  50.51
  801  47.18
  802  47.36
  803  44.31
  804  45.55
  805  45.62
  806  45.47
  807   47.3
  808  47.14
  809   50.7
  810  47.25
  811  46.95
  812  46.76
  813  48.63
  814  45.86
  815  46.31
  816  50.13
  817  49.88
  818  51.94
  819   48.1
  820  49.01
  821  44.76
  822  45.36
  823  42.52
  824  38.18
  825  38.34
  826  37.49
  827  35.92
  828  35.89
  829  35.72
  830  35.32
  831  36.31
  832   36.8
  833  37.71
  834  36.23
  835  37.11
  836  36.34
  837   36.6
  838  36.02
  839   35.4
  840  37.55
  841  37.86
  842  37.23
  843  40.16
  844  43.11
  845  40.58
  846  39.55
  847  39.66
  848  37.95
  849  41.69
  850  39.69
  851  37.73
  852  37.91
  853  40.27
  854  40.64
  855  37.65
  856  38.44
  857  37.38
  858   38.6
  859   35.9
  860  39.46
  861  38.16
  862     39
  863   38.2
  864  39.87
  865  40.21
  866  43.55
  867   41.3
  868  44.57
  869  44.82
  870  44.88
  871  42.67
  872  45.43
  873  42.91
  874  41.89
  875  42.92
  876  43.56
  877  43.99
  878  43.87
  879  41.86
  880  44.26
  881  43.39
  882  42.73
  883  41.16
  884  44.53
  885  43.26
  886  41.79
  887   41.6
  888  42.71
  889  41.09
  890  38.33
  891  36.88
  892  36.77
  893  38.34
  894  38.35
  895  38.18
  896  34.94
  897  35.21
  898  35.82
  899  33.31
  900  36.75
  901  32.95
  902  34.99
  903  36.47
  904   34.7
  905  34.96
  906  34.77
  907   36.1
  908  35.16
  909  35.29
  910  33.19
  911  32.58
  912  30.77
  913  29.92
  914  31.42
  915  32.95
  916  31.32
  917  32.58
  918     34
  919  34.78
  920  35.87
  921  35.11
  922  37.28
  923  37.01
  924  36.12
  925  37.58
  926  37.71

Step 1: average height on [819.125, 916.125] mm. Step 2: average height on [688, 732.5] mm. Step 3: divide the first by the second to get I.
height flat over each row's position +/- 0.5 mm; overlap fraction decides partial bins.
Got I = 0.70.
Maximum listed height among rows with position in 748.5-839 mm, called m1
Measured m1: 65.67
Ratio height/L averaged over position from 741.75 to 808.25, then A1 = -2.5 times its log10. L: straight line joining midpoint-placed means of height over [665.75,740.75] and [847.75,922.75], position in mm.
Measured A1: -0.13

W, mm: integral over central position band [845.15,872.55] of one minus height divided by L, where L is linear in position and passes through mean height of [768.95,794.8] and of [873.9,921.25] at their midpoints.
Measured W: 2.3 mm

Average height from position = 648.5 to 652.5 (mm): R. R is 61.3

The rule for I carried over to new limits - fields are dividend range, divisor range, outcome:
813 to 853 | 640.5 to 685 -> 0.67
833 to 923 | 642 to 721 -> 0.68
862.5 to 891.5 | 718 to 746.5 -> 0.70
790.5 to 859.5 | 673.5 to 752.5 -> 0.75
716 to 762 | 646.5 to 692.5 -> 1.04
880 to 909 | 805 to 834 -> 0.88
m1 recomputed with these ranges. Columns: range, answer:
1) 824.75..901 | 45.43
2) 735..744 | 60.54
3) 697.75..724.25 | 66.33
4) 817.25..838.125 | 51.94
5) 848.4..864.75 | 41.69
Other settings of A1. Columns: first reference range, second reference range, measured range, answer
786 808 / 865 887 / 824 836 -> 0.28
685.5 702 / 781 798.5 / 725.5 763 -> -0.18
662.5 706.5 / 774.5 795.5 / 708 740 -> -0.09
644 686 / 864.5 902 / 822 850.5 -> 0.18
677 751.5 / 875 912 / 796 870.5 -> 0.07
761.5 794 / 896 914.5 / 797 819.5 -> 0.08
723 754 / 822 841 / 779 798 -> -0.16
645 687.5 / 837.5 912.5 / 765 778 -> -0.15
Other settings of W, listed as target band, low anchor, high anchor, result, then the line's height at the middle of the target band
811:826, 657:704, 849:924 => -0.7 mm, 43.9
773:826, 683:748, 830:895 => -4.8 mm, 46.8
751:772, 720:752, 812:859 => -0.6 mm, 55.4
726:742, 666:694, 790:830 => -2.0 mm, 52.4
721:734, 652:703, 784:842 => -2.1 mm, 52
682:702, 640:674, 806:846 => 3.5 mm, 56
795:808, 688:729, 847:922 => -0.4 mm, 46.2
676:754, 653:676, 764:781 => 3.0 mm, 59.3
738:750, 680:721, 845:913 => -2.8 mm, 49.7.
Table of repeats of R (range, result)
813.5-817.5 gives 48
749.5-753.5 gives 62.5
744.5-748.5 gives 63.1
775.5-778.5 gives 56.8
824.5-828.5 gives 36.9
